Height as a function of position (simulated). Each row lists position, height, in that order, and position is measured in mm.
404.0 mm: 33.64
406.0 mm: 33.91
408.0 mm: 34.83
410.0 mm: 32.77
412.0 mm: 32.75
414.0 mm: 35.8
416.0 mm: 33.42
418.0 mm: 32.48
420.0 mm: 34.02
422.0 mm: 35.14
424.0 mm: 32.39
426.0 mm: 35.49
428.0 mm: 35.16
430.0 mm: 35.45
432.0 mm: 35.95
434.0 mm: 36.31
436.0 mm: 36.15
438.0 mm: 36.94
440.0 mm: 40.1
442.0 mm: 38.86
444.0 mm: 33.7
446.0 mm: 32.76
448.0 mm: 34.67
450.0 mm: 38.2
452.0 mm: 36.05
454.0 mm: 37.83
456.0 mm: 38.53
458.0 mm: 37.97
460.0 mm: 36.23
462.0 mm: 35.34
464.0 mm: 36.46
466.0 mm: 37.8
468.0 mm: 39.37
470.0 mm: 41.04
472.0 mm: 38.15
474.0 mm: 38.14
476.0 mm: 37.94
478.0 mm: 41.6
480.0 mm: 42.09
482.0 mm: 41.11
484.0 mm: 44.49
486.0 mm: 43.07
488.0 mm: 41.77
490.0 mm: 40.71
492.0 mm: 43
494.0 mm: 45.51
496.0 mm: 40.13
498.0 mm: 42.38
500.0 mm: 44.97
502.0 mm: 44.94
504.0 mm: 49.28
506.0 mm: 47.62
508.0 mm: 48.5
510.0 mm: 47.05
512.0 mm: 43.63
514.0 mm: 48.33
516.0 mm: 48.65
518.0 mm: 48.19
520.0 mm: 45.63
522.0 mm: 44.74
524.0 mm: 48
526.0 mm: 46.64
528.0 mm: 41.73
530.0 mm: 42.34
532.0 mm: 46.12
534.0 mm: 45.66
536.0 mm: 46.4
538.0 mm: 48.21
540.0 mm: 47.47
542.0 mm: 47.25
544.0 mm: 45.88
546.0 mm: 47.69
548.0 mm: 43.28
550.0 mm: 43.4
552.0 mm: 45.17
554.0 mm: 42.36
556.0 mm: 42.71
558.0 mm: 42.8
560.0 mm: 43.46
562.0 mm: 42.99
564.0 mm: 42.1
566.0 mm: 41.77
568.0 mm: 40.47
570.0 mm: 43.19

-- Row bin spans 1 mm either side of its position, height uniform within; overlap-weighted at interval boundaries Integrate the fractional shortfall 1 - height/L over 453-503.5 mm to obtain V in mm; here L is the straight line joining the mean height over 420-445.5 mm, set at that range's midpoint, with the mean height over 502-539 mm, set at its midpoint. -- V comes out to 1.0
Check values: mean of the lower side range 35.8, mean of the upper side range 46.4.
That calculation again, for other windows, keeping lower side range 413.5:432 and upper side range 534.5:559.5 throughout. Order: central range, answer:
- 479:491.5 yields -0.8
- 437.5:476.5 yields 0.1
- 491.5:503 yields -0.7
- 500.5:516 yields -1.9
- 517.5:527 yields -0.8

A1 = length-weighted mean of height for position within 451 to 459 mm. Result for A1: 37.6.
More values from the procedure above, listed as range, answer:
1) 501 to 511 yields 47.5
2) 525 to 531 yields 43.6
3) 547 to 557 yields 43.4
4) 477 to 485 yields 42.3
